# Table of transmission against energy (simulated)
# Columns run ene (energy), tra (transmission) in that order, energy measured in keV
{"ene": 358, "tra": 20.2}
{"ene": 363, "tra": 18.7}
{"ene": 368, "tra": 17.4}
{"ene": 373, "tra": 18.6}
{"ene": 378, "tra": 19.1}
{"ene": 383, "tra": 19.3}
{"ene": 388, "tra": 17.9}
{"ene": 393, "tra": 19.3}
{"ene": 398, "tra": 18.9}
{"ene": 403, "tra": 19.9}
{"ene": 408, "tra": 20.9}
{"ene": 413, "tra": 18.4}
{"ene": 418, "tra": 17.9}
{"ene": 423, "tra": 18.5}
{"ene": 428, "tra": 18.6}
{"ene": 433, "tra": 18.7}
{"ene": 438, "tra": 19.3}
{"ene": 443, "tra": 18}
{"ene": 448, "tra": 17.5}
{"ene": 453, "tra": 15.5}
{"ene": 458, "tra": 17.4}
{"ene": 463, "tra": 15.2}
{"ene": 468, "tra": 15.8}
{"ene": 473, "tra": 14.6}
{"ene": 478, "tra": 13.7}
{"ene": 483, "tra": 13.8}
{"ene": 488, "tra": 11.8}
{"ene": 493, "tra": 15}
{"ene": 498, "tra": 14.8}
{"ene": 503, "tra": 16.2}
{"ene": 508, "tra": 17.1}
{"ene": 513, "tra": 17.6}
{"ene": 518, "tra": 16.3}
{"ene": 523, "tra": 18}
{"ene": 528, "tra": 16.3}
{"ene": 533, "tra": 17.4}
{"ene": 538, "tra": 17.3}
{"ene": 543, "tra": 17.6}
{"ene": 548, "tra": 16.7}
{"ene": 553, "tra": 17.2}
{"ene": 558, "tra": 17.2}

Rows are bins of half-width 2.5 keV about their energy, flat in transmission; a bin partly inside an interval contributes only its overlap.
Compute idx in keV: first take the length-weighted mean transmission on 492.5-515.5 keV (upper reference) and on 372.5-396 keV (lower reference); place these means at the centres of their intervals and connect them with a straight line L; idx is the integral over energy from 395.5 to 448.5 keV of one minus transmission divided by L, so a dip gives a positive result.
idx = -2.3 keV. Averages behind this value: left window 18.9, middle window 18.8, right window 16.2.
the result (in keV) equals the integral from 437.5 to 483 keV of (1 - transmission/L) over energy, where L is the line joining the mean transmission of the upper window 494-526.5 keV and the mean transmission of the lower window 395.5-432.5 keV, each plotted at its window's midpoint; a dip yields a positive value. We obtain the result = 4.6 keV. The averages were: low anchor 19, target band 16.1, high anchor 16.6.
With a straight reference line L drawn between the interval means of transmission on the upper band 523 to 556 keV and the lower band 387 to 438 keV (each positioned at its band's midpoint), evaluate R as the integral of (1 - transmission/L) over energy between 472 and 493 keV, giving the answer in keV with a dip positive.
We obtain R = 5.1 keV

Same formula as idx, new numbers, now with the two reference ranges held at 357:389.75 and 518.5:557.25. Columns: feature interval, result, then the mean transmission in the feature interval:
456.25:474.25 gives 2.1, 15.8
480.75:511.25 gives 4.7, 14.9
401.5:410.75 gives -1.0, 20.4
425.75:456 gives 0.3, 17.9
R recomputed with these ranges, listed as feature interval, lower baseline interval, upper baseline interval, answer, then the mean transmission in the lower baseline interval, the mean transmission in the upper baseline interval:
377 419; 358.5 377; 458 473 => -3.5 keV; 18.5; 15.7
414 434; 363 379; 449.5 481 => -2.0 keV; 18.4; 15.4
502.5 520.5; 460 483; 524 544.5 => -0.6 keV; 14.8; 17.2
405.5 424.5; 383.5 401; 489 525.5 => -0.7 keV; 18.8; 16.2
